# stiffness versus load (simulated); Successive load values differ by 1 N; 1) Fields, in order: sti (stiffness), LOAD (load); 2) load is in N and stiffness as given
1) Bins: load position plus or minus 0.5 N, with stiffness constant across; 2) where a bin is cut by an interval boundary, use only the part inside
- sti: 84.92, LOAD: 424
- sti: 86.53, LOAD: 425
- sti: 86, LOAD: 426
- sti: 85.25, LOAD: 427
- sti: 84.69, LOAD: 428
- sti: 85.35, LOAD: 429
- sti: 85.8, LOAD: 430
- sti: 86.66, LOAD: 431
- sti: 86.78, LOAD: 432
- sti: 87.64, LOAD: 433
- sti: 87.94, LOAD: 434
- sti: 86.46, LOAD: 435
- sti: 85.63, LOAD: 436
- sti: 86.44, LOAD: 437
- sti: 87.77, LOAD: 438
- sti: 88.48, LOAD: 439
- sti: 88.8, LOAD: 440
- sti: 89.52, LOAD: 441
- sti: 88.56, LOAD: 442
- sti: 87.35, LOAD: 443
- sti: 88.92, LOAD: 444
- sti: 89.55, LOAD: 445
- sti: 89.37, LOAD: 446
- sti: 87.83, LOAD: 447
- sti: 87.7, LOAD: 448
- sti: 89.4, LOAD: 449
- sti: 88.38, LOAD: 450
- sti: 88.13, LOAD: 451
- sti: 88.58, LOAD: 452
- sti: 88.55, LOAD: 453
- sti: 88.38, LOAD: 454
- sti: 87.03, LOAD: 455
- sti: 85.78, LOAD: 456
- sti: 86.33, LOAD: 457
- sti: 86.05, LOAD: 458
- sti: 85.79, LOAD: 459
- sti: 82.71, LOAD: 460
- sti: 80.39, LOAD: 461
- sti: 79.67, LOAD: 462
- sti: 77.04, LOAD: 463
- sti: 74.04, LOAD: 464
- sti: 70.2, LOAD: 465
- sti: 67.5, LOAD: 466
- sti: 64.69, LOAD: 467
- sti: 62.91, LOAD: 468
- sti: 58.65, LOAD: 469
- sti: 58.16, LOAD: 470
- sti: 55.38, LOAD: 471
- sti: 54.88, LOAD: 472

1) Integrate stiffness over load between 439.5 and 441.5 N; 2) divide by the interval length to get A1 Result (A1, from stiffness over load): 89.2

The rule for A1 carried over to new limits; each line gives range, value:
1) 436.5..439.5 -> 87.6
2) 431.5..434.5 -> 87.5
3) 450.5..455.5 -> 88.1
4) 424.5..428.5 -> 85.6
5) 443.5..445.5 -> 89.2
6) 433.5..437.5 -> 86.6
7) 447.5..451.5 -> 88.4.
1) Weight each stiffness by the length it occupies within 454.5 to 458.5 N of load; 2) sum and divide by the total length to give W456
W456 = 86.3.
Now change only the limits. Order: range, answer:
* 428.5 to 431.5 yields 85.9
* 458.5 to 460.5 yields 84.2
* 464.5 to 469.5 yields 64.8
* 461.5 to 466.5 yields 73.7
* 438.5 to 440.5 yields 88.6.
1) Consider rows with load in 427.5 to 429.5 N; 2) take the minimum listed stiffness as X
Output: 84.69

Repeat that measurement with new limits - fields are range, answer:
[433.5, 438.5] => 85.63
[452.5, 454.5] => 88.38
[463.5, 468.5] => 62.91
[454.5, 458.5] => 85.78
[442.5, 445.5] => 87.35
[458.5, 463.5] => 77.04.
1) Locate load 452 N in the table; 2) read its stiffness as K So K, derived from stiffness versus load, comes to 88.58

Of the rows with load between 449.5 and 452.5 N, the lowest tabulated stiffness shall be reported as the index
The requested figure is 88.13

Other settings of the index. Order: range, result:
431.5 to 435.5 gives 86.46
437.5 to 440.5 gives 87.77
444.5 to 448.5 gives 87.7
